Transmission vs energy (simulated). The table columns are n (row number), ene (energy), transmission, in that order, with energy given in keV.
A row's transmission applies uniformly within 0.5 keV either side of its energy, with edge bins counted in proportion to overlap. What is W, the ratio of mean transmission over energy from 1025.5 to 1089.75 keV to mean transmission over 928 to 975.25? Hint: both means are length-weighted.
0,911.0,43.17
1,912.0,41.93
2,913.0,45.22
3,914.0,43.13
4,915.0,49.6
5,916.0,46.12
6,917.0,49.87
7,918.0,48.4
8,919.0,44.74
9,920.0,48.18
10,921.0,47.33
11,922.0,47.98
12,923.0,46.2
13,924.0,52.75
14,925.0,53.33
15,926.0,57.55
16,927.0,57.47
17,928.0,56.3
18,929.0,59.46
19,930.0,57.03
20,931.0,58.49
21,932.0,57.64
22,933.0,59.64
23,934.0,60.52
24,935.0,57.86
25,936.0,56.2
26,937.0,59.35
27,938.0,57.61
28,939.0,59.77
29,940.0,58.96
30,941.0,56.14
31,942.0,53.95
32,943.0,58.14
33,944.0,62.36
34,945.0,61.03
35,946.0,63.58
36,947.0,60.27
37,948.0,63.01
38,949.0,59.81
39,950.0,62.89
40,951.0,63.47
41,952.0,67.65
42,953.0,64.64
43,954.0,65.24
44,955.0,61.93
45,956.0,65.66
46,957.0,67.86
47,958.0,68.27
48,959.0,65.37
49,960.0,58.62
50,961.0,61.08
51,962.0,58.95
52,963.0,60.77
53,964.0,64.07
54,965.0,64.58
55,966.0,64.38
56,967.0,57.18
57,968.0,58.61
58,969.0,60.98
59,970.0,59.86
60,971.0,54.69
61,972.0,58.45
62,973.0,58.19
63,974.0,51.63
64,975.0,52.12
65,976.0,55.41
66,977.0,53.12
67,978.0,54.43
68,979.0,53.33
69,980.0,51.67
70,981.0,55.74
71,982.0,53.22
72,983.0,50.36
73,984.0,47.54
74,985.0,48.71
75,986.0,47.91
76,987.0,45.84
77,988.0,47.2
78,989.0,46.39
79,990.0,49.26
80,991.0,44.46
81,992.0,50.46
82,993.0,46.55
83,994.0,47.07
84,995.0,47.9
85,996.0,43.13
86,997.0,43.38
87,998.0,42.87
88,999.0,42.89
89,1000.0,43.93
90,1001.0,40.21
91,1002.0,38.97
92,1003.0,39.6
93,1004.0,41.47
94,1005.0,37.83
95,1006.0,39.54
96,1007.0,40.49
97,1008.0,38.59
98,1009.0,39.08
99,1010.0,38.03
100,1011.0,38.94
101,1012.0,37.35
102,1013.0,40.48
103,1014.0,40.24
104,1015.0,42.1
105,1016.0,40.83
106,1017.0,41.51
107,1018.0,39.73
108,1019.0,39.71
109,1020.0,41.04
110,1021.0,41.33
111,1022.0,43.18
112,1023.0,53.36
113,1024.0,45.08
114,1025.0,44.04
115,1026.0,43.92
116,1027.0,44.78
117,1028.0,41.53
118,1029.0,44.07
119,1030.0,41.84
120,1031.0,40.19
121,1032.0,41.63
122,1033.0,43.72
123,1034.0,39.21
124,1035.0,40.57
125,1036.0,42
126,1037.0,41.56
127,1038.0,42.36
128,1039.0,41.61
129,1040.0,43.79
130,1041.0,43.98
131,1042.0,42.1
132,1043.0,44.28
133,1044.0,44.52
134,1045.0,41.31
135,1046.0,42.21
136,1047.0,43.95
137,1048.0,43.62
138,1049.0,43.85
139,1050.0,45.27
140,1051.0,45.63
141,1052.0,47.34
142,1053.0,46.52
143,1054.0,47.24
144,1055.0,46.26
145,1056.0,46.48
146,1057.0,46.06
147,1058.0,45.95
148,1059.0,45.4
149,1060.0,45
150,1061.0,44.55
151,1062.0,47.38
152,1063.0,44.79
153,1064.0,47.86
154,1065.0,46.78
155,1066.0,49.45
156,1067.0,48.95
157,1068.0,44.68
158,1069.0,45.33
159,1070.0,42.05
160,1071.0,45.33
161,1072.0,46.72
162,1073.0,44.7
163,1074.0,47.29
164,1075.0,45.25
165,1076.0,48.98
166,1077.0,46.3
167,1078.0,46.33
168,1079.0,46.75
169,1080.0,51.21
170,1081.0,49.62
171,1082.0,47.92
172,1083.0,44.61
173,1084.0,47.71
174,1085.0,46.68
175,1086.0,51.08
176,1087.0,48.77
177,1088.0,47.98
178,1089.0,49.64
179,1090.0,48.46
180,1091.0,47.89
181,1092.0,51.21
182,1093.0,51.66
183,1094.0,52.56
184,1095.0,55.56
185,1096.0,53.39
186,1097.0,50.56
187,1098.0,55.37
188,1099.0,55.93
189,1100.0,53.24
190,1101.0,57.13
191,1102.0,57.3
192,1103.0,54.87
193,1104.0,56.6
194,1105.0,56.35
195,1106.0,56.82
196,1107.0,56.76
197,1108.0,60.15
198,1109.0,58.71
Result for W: 0.75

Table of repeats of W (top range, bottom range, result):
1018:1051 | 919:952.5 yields 0.75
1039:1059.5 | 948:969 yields 0.71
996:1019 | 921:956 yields 0.69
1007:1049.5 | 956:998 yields 0.77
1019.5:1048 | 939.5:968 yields 0.69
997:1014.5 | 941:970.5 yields 0.65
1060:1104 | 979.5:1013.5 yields 1.11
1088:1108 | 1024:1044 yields 1.26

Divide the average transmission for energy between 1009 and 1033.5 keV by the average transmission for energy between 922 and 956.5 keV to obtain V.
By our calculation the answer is 0.71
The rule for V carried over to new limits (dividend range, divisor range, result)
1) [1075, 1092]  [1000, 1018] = 1.21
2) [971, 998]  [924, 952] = 0.85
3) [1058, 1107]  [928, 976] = 0.82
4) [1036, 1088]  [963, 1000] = 0.88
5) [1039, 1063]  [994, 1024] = 1.08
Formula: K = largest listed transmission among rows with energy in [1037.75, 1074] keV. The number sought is 49.45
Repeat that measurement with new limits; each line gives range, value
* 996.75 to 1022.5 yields 43.93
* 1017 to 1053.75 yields 53.36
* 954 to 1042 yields 68.27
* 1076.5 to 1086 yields 51.21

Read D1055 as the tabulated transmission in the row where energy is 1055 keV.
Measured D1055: 46.26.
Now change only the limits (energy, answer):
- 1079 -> 46.75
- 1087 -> 48.77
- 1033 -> 43.72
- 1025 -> 44.04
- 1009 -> 39.08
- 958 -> 68.27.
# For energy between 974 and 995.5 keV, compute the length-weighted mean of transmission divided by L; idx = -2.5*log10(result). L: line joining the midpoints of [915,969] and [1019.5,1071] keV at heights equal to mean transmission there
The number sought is 0.055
